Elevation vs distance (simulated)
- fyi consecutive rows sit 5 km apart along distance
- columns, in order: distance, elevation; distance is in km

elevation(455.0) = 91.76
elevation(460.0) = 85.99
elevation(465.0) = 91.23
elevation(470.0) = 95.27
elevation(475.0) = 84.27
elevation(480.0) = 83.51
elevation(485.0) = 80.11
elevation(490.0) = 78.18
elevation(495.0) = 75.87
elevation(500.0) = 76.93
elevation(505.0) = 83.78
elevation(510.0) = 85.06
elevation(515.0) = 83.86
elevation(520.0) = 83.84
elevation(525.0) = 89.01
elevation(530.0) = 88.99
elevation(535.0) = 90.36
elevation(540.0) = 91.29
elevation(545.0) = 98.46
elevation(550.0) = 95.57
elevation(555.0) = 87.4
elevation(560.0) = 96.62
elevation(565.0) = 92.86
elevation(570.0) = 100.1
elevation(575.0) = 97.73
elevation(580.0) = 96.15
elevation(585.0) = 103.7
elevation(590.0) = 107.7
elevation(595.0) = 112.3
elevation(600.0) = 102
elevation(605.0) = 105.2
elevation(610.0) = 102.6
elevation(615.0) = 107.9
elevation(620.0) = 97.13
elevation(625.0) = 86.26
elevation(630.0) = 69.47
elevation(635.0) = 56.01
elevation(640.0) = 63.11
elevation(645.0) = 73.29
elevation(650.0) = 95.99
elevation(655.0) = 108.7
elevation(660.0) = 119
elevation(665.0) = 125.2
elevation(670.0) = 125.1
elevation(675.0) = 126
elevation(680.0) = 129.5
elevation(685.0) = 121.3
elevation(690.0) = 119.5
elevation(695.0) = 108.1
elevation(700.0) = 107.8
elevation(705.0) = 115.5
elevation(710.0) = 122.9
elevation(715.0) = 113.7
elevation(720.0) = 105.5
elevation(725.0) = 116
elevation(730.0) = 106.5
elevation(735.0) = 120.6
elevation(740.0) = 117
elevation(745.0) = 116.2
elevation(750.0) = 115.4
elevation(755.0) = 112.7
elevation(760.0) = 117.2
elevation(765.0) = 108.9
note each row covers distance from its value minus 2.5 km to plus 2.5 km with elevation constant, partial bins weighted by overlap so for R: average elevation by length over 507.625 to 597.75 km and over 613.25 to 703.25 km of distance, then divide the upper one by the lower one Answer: 1.1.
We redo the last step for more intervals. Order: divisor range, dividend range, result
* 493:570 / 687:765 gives 1.29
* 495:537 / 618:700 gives 1.20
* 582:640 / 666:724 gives 1.25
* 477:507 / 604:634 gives 1.16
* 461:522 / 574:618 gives 1.25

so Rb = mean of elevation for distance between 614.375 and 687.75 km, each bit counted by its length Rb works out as 100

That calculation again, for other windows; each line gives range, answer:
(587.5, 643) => 91.6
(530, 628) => 98.1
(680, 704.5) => 116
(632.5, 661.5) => 84.9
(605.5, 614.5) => 104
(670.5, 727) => 117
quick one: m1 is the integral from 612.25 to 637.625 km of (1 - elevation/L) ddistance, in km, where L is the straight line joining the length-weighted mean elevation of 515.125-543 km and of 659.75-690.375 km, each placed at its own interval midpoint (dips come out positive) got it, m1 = 6.4 km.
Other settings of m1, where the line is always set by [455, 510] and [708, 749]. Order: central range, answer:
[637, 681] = 0.15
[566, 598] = -2.00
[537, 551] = -0.49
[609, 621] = -0.32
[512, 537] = 0.59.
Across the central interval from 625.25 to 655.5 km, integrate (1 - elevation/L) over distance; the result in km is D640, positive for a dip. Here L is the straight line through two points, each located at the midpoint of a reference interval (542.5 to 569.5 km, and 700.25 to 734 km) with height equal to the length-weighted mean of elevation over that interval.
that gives 8.2 km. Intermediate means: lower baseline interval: 94.6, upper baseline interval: 113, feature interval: 76.3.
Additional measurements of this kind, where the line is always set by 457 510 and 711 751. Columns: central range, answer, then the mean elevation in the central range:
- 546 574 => -0.5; 94.9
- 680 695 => -1.5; 120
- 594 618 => -1.6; 105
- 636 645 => 3.3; 64.8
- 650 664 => -0.9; 112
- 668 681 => -2.4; 127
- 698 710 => -0.4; 114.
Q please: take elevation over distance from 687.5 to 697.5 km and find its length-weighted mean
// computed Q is 114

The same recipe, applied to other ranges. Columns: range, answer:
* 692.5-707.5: 110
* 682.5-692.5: 120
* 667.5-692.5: 124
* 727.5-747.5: 115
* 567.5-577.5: 98.9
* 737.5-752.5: 116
